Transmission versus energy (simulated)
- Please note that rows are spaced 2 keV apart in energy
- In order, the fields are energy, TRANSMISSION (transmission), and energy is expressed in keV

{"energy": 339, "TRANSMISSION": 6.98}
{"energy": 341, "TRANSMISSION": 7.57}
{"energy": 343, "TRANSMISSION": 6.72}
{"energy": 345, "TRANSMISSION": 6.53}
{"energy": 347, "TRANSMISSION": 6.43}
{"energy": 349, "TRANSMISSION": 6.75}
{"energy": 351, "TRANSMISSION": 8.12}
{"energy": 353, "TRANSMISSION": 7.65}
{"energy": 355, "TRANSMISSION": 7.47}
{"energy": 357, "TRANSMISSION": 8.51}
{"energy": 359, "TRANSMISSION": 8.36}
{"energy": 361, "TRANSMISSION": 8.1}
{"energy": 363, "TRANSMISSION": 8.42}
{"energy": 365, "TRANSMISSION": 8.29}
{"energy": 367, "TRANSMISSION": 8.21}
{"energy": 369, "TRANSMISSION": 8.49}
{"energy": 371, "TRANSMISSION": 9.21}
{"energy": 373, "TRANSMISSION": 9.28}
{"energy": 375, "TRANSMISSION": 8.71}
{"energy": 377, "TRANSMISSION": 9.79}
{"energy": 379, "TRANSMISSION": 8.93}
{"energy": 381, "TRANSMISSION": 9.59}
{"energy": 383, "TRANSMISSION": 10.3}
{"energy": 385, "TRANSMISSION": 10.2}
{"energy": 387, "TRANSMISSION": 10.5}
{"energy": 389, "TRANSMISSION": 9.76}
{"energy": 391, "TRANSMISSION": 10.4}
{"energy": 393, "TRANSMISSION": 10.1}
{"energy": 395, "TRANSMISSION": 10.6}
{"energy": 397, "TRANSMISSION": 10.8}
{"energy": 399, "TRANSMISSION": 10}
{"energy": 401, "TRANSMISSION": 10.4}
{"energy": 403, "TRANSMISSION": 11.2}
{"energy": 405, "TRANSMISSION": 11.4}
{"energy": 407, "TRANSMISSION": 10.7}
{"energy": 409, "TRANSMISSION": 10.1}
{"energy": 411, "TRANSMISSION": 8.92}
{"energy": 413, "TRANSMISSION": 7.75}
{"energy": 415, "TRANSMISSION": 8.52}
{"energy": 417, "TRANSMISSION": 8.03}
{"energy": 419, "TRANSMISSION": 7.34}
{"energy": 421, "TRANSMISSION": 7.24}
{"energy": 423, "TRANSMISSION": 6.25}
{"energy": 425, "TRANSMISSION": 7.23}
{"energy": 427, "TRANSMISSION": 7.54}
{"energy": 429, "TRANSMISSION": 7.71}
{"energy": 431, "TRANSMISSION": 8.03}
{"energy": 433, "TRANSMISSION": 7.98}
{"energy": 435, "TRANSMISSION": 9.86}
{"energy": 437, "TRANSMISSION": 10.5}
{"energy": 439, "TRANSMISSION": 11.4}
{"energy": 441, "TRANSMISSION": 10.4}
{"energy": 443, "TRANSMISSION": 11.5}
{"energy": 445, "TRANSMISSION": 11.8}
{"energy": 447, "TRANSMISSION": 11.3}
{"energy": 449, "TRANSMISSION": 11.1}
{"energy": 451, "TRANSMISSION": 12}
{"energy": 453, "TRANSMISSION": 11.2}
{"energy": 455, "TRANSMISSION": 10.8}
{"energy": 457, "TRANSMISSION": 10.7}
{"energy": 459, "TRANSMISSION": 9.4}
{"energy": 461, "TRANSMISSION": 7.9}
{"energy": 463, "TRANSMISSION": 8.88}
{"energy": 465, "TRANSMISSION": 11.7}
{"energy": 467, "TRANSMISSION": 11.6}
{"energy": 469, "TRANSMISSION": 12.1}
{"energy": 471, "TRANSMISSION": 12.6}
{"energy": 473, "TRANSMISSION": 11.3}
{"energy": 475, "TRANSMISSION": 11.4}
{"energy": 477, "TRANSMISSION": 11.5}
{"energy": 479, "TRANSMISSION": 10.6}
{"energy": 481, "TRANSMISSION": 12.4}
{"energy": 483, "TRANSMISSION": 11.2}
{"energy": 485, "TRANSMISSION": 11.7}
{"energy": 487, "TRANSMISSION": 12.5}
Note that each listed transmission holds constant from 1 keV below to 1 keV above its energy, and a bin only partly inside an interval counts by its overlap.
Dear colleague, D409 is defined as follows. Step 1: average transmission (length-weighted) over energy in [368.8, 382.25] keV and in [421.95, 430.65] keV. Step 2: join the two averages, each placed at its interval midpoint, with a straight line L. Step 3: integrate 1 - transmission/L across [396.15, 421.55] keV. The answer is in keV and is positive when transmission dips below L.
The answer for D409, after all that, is -4.8 keV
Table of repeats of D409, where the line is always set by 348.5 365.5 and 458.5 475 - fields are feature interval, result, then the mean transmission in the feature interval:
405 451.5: 2.49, 9.29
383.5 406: -3.87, 10.5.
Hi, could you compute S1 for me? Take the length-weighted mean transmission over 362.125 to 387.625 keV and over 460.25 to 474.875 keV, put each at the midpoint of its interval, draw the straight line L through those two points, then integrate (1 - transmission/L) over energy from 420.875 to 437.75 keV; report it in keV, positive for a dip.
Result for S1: 3.6 keV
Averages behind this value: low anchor 9.21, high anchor 11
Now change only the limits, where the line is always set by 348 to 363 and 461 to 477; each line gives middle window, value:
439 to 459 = -1.03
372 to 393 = -2.64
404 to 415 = -0.26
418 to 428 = 2.76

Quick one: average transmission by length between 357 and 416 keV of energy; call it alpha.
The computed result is 9.54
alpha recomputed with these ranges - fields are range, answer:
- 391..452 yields 9.6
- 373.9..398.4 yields 9.97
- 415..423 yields 7.5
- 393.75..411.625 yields 10.5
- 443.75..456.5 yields 11.3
